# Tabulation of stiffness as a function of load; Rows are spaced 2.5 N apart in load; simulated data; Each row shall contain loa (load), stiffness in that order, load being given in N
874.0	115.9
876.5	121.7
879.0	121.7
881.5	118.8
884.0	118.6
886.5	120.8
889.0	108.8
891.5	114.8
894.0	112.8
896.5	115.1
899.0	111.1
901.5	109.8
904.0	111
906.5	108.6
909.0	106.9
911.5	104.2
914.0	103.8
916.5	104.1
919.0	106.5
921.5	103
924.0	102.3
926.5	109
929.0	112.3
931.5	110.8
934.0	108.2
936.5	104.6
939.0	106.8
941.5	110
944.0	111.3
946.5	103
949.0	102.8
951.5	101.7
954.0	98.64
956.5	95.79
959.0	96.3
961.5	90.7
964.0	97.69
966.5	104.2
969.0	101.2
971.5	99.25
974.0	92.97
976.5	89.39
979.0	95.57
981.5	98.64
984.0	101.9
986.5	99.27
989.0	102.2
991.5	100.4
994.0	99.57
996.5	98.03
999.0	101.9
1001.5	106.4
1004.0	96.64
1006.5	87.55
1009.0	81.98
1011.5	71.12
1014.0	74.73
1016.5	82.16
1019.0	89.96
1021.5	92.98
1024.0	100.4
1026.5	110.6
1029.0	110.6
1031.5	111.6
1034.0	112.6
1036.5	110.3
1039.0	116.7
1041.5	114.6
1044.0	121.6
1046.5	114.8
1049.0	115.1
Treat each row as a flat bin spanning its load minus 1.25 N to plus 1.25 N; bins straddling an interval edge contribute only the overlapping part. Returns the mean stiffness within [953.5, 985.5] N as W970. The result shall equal 97.1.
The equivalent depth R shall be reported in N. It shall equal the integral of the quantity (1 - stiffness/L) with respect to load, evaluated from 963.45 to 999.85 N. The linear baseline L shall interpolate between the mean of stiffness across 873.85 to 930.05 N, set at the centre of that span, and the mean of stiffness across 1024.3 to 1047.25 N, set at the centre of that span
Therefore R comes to 4.40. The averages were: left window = 111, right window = 113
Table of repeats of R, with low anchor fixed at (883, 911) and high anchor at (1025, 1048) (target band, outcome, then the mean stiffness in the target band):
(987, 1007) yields 2.4 N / 99.5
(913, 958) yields 3.0 N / 105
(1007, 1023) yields 4.3 N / 82.7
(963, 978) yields 2.1 N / 97.4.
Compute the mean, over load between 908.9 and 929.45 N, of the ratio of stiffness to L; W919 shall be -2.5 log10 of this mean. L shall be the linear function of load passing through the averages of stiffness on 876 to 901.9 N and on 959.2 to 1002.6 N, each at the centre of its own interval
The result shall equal 0.05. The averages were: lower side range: 116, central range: 105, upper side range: 98.7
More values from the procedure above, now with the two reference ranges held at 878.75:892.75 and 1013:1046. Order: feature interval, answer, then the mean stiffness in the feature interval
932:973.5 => 0.09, 102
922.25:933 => 0.05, 108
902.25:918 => 0.08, 107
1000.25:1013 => 0.20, 88.5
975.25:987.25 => 0.12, 96.9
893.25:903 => 0.04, 112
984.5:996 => 0.08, 100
